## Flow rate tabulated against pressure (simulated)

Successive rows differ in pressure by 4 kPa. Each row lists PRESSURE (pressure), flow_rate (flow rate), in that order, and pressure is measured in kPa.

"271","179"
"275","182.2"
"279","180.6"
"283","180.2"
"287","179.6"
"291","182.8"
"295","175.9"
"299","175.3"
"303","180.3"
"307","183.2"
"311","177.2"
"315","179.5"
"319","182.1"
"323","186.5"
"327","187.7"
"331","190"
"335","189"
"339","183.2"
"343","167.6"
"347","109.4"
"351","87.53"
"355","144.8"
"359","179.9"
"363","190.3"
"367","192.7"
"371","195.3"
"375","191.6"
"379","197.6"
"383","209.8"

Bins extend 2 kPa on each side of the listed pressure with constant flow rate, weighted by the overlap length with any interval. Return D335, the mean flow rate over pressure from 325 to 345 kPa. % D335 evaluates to 184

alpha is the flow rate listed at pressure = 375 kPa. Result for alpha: 191.6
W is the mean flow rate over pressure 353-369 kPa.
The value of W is 177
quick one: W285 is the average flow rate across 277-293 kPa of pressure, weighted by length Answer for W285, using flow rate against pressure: 181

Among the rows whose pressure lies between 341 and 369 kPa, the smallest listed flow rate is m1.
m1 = 87.53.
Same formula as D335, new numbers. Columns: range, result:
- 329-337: 190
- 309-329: 183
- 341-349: 138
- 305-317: 180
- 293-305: 177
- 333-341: 186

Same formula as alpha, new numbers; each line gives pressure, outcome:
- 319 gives 182.1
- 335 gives 189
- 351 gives 87.53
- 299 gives 175.3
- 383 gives 209.8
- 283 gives 180.2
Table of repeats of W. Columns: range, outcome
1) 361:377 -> 192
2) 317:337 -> 187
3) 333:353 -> 147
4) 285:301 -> 178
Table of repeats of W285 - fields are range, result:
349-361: 137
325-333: 189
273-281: 181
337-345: 175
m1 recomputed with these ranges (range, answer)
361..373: 190.3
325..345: 167.6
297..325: 175.3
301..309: 180.3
